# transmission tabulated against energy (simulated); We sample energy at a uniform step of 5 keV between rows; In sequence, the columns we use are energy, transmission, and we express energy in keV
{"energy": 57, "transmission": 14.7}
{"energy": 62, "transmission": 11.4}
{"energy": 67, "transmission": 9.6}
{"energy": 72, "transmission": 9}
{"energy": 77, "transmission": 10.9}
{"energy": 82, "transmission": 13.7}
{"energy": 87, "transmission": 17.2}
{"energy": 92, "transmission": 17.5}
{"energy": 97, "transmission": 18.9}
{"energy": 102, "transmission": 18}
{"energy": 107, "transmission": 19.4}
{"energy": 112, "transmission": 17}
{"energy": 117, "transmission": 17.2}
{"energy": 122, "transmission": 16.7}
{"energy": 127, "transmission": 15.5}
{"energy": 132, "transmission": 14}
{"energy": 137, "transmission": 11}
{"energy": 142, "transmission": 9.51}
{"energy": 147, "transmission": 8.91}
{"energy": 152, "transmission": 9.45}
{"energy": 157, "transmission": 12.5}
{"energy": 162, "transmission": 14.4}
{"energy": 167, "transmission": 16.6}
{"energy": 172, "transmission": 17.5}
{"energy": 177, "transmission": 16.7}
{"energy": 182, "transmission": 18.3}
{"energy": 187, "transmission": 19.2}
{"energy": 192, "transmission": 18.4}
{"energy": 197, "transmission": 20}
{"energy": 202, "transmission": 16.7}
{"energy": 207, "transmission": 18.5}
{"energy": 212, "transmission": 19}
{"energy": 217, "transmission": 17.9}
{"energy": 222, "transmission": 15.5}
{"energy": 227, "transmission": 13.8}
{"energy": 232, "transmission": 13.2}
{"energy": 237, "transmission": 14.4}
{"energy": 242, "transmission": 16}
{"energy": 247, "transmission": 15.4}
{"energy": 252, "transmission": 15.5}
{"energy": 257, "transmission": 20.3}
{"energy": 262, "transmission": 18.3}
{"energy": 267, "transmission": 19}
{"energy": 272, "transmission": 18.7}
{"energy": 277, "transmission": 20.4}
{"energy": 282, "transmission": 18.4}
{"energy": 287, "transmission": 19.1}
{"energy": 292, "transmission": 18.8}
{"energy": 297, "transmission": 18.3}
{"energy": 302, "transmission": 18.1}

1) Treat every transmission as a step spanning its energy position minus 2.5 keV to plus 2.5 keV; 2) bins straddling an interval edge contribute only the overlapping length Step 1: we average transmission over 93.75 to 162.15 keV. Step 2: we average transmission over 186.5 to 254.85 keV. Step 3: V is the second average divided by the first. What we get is 1.15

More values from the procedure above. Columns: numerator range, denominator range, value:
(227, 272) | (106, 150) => 1.17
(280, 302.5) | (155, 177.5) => 1.20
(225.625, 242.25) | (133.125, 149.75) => 1.40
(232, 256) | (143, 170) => 1.25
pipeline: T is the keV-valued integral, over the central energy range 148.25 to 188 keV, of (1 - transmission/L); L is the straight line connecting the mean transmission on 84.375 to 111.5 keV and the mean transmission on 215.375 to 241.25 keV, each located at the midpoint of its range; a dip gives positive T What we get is 2.66 keV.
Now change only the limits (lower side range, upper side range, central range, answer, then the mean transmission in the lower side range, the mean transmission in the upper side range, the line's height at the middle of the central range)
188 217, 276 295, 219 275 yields 7.1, 18.5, 19.1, 18.8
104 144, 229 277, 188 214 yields -3.8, 15.1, 16.9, 16.2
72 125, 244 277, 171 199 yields -1.9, 16.3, 18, 17.2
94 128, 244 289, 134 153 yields 8.5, 17.6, 18.3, 17.8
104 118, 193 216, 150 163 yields 4.5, 17.9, 18.5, 18.2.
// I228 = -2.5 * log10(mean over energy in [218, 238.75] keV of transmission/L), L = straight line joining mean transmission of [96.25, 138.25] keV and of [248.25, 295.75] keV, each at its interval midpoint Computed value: 0.24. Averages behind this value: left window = 16.5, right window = 18.6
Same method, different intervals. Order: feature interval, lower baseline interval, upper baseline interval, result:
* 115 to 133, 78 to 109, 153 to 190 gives 0.05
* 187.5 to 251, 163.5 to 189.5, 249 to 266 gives 0.07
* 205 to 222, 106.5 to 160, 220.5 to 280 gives -0.15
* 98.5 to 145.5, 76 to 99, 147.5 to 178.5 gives -0.01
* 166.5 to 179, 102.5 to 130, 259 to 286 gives 0.05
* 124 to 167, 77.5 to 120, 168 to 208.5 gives 0.39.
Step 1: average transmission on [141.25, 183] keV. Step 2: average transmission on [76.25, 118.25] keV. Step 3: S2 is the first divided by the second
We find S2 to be 0.82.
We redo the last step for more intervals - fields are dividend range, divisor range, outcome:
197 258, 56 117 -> 1.10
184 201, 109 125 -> 1.12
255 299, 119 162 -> 1.54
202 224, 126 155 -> 1.58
